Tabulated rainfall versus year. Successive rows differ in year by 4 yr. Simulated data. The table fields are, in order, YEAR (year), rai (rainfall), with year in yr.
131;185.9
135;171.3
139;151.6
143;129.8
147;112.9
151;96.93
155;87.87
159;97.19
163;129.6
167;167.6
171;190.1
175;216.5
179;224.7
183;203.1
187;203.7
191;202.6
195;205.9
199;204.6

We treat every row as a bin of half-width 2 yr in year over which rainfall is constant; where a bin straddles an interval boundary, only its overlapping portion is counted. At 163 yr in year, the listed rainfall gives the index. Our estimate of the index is 129.6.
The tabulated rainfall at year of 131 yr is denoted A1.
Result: 185.9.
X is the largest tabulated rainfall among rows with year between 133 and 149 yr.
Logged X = 171.3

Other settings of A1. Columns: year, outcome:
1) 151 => 96.93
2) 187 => 203.7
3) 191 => 202.6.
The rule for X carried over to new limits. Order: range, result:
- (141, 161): 129.8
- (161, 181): 224.7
